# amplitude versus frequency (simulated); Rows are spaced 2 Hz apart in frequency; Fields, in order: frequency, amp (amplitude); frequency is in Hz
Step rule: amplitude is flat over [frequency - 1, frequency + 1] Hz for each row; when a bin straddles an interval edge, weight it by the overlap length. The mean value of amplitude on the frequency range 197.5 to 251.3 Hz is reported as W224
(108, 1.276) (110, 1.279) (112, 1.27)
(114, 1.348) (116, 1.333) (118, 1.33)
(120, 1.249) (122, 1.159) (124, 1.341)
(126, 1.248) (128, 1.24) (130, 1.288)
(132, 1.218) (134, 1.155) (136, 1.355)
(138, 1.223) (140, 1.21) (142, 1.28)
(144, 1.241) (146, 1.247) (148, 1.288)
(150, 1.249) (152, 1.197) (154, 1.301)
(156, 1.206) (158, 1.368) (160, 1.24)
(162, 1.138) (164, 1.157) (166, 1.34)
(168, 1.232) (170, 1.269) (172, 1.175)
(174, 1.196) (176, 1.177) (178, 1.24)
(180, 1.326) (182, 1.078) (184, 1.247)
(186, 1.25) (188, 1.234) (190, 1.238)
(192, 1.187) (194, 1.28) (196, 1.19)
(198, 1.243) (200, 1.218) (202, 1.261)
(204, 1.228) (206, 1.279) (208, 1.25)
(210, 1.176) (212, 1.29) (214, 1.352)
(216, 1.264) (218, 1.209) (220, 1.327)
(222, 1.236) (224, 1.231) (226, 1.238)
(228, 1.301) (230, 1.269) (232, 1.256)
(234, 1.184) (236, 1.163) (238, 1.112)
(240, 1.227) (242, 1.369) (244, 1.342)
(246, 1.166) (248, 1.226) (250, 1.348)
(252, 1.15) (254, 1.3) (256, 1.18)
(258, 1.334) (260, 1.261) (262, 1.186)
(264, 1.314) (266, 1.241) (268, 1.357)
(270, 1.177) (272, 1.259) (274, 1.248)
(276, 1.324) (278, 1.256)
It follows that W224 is 1.25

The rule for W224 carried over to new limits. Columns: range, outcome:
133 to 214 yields 1.24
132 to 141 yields 1.23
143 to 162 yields 1.25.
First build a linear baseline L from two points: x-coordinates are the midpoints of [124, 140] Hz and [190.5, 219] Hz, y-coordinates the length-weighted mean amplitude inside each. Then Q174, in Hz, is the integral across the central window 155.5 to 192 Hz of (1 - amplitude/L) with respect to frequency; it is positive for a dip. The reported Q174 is 0.6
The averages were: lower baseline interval 1.25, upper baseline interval 1.24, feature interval 1.23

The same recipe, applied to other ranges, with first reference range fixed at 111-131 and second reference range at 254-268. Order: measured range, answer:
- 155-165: 0.4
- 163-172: 0.2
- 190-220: 0.5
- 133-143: 0.3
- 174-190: 0.7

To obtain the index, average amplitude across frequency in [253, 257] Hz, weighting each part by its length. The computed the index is 1.24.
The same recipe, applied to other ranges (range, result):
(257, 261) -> 1.3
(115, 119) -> 1.33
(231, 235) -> 1.22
